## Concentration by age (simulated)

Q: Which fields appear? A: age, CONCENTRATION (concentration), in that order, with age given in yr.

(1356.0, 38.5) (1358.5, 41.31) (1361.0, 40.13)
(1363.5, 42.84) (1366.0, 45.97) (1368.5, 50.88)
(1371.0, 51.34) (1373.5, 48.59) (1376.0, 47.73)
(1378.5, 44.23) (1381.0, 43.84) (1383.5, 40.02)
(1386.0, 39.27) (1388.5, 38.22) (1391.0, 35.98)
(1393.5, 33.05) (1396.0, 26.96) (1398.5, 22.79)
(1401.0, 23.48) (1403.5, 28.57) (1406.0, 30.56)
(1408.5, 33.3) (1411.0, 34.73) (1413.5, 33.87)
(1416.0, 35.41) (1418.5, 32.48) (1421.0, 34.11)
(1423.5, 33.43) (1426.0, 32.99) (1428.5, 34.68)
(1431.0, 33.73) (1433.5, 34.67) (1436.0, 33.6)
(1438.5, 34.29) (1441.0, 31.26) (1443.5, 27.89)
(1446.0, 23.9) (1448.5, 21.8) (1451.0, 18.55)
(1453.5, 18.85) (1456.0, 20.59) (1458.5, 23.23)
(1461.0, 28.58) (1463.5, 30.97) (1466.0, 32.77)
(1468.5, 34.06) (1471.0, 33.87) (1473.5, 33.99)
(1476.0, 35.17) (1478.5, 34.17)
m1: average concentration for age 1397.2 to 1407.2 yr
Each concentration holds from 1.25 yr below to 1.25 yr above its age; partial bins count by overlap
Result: 26.3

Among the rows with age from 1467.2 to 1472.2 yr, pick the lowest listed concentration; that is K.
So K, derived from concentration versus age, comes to 33.87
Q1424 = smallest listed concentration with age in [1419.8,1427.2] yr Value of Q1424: 32.99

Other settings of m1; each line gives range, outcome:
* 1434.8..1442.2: 33.1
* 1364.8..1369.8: 48.5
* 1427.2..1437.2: 34.2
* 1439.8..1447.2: 27.7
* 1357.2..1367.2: 42.5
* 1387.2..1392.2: 37.1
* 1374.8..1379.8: 45.9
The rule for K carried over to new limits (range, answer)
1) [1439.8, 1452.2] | 18.55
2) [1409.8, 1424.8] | 32.48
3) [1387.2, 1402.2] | 22.79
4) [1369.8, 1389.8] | 38.22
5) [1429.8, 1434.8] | 33.73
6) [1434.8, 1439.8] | 33.6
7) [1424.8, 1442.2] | 31.26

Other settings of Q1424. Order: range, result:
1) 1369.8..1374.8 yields 48.59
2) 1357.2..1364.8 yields 40.13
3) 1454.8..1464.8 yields 20.59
